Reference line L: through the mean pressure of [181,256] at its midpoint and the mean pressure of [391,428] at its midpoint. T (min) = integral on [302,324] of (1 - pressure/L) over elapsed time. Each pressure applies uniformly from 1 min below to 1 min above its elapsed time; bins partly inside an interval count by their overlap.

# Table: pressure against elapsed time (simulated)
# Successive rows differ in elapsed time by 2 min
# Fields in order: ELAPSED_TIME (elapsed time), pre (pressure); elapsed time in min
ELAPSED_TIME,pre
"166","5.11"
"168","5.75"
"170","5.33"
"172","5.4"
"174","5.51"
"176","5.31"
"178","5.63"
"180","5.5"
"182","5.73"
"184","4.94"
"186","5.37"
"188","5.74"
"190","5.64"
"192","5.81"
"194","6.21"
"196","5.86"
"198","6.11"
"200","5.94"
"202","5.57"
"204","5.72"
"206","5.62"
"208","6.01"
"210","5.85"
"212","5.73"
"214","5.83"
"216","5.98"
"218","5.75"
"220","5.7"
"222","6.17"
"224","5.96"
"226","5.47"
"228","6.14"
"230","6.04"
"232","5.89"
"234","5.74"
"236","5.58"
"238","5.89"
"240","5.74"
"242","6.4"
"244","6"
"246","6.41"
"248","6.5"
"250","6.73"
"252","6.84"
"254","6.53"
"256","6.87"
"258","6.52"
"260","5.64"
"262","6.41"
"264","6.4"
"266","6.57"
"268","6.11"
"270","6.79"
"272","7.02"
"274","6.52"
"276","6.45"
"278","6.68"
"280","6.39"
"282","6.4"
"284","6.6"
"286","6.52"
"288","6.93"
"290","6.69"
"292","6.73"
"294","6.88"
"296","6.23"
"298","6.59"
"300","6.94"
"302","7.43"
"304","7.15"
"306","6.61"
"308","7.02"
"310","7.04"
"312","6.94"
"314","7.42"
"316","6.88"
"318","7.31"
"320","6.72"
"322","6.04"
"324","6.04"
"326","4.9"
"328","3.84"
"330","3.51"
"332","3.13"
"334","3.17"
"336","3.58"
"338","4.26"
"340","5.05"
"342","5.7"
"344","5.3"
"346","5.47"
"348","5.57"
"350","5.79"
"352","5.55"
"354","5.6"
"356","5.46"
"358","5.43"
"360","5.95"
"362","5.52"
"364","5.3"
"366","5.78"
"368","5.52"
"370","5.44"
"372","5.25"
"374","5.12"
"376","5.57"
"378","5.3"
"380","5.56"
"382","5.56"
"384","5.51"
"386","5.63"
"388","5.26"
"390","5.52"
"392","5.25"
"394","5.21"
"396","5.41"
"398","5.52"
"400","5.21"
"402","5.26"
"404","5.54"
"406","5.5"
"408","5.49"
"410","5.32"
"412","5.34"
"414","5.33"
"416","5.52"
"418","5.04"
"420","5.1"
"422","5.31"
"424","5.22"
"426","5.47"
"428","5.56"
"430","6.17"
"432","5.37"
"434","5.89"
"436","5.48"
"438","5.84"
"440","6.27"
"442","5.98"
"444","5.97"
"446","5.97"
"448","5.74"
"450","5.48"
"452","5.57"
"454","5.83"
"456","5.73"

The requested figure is -4.9 min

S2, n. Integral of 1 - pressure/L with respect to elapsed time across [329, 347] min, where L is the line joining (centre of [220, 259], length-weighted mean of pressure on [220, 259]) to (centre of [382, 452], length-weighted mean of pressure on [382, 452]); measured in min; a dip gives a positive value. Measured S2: 4.50 min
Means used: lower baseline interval 6.17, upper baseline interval 5.52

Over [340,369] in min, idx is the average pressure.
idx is 5.55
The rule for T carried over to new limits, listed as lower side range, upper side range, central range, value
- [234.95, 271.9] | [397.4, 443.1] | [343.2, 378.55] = 1.9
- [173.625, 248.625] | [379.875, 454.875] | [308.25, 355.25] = 1.7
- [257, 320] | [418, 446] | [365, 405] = 3.8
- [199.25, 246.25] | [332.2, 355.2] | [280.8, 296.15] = -3.6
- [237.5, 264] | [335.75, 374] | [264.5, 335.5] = -4.4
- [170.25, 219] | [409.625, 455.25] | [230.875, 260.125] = -2.9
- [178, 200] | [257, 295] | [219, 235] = 0.5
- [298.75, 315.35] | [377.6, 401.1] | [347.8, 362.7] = 1.2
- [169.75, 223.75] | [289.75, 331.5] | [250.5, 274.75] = -1.7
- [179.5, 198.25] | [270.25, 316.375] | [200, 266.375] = 1.0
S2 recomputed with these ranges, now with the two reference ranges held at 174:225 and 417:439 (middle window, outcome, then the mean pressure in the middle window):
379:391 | 0.1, 5.51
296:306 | -2.3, 6.91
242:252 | -1.3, 6.45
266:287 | -3.3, 6.55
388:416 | 0.7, 5.38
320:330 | 0.7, 5.19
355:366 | 0.0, 5.55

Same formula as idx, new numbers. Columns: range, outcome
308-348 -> 5.43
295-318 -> 6.95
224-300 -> 6.38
